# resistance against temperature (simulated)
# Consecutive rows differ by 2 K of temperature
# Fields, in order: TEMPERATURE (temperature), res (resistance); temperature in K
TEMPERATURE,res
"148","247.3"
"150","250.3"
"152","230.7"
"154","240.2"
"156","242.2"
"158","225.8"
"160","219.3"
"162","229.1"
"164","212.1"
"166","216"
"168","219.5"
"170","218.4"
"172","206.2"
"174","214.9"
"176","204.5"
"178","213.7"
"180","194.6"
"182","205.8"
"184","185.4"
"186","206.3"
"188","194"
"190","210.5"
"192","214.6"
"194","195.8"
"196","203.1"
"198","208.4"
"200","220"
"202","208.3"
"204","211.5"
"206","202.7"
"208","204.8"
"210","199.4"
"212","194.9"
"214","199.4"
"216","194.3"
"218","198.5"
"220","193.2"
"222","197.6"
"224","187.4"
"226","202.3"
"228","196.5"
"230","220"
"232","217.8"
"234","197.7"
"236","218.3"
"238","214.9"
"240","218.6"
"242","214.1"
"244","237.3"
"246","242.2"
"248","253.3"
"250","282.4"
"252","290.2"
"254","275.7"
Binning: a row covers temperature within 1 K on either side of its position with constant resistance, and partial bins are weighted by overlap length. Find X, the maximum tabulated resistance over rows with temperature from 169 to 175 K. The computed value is 218.4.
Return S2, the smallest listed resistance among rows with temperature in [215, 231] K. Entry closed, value 187.4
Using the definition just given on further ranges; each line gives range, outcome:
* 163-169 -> 212.1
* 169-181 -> 194.6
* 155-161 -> 219.3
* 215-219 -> 194.3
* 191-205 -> 195.8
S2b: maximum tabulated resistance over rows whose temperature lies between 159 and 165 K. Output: 229.1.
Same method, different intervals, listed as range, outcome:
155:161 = 242.2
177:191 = 213.7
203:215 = 211.5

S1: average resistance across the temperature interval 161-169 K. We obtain 219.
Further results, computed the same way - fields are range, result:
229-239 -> 214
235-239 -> 217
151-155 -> 235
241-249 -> 237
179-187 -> 198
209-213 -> 197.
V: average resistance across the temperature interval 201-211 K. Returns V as 205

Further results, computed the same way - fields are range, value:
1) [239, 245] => 223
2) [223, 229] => 195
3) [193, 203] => 207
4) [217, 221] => 196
